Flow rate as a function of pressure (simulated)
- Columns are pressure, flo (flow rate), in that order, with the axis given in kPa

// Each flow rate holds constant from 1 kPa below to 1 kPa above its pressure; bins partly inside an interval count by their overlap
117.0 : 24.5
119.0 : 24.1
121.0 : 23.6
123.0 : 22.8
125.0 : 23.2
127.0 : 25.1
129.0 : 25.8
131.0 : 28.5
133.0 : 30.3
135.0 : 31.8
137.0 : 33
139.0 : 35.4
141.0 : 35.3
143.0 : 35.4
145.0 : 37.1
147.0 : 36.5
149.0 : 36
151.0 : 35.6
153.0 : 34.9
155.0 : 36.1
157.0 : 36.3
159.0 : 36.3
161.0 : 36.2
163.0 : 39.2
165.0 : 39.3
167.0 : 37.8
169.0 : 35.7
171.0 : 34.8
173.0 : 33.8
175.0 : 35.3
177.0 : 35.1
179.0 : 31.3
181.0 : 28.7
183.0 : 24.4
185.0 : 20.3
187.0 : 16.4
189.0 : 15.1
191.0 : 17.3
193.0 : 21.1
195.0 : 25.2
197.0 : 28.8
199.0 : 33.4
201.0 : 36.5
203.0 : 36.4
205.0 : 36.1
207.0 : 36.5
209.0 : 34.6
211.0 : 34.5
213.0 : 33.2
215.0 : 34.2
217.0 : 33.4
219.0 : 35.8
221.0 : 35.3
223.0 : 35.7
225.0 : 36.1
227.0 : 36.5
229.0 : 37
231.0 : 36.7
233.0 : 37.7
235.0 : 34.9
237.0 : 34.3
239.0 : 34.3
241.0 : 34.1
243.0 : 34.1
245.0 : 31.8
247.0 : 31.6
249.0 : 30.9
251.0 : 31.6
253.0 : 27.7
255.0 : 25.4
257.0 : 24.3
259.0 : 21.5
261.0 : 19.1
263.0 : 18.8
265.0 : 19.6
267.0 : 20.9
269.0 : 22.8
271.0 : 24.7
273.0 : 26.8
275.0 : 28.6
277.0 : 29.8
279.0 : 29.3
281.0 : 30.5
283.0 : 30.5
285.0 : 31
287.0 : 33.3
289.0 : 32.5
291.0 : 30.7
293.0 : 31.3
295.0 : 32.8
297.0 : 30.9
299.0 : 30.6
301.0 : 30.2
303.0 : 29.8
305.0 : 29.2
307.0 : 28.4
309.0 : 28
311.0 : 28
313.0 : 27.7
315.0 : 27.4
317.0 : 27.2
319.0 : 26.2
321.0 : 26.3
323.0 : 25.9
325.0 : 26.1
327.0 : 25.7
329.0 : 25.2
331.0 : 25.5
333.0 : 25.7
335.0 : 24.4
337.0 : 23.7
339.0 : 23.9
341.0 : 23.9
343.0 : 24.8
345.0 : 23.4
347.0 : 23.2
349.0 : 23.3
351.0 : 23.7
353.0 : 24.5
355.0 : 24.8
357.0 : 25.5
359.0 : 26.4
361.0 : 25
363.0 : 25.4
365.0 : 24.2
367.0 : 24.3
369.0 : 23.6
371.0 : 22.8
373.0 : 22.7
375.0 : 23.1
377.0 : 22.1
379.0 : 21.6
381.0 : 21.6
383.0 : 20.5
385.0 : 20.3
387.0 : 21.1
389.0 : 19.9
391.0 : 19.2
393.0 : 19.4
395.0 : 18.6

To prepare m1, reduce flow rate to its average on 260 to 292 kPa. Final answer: 26.8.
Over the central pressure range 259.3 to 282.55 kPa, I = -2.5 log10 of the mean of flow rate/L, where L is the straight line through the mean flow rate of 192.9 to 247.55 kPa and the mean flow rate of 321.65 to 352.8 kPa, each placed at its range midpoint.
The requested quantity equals 0.21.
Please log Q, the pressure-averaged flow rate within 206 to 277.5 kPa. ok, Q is 30.7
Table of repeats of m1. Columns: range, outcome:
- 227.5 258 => 32.5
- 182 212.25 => 27.8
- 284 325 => 29.3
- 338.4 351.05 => 23.7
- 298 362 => 26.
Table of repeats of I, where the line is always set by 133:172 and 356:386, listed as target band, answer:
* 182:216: 0.160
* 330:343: 0.031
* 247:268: 0.221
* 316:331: -0.002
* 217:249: -0.121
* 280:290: -0.122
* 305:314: -0.054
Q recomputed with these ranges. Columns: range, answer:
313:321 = 26.9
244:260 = 28.1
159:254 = 32.4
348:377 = 24.2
